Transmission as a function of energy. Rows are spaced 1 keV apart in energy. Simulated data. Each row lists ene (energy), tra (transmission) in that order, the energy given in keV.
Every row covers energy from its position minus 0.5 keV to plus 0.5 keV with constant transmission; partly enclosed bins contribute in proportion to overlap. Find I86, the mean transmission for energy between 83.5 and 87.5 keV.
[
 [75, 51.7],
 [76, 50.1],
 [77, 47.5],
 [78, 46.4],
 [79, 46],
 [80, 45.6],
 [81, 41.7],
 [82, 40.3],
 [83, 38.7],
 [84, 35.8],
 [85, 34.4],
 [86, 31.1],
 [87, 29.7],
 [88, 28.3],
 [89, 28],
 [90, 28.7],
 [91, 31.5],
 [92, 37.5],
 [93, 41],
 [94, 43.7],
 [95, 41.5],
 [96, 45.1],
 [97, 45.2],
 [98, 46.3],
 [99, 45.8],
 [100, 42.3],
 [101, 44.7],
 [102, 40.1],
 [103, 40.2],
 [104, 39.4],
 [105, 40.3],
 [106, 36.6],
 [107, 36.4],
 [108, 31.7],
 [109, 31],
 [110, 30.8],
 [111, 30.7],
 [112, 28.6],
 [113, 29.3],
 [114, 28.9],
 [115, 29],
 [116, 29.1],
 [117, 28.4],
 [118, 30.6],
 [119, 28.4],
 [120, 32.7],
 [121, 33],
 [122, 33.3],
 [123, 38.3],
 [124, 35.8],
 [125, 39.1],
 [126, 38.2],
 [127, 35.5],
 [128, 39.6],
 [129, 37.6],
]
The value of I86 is 32.8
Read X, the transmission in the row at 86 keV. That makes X 31.1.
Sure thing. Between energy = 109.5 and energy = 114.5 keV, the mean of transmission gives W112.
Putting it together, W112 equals 29.7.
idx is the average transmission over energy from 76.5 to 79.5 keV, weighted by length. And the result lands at 46.6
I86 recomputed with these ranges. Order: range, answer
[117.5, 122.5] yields 31.6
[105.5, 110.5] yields 33.3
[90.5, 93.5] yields 36.7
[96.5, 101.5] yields 44.9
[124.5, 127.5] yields 37.6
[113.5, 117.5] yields 28.9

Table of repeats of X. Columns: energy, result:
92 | 37.5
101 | 44.7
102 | 40.1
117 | 28.4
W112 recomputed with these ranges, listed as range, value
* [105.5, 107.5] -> 36.5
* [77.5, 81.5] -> 44.9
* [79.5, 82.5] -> 42.5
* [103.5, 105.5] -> 39.8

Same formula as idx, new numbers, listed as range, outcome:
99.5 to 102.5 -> 42.4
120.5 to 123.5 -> 34.9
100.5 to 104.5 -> 41.1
